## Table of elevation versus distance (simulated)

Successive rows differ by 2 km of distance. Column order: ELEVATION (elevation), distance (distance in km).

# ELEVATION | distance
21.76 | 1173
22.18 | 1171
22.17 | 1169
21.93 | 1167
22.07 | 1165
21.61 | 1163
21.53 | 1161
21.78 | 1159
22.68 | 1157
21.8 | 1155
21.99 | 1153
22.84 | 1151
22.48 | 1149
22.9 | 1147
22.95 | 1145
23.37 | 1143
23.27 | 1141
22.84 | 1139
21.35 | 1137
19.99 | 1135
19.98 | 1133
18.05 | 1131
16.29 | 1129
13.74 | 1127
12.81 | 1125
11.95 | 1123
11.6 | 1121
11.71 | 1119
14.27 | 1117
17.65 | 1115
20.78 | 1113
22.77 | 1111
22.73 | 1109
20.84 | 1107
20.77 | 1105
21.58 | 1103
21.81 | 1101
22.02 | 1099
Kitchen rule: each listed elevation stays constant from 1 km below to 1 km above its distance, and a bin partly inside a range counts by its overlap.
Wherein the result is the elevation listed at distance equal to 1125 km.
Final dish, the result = 12.81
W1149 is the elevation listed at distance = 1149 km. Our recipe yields 22.48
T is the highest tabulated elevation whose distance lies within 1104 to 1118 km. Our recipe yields 22.77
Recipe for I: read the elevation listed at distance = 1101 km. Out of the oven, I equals 21.81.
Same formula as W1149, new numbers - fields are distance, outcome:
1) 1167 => 21.93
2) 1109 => 22.73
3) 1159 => 21.78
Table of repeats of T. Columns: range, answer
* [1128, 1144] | 23.37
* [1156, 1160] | 22.68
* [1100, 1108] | 21.81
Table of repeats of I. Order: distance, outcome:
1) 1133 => 19.98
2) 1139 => 22.84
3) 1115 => 17.65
